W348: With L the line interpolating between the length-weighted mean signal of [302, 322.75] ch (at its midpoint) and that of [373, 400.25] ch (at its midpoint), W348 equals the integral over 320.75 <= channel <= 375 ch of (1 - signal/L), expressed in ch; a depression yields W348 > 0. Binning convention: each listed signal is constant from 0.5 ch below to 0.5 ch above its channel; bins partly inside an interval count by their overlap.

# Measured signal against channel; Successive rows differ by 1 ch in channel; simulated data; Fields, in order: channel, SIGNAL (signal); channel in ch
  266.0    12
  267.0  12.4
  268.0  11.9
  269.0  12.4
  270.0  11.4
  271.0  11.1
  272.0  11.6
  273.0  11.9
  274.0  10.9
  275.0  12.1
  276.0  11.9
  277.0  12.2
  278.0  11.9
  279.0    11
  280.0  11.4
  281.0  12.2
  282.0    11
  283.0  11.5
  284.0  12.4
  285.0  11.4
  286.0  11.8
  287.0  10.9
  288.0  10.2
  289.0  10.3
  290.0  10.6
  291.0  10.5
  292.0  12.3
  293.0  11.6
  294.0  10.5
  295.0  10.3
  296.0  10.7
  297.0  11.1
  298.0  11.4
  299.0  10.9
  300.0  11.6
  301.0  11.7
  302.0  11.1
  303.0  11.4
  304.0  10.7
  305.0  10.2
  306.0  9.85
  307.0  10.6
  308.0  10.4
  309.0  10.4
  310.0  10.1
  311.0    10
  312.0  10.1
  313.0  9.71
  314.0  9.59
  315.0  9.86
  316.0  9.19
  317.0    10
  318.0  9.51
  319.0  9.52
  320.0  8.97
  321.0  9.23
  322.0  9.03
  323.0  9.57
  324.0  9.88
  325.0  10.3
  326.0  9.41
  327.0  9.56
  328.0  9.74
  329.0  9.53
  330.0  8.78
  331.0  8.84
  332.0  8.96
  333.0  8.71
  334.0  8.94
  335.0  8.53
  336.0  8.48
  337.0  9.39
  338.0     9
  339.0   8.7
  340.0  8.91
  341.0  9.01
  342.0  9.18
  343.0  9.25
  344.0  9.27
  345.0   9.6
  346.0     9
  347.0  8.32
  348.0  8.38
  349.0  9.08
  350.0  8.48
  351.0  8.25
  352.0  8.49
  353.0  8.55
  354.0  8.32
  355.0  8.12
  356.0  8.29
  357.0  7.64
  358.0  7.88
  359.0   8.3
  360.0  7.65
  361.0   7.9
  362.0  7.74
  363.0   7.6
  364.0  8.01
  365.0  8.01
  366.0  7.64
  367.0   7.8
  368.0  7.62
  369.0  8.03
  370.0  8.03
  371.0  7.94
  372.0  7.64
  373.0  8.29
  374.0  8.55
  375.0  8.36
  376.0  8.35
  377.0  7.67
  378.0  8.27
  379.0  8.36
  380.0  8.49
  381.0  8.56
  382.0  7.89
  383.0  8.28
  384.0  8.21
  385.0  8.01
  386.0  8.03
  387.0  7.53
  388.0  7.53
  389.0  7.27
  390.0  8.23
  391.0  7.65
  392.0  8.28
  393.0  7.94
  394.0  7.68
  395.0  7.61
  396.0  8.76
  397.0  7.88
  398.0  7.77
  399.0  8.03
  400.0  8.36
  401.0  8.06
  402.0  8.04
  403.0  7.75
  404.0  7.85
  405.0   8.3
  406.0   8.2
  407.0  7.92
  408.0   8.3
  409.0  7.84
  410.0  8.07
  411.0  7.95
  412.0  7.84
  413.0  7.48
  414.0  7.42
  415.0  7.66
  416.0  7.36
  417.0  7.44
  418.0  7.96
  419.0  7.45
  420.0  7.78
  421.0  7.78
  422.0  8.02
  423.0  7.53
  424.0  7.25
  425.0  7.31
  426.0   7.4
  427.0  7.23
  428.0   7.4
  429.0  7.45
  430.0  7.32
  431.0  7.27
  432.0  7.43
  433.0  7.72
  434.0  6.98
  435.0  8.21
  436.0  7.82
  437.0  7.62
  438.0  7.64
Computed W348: 2.6 ch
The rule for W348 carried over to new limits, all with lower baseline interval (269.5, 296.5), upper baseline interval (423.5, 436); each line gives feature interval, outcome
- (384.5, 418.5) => 1.2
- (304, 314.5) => 0.5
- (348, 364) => 2.1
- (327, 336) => 0.9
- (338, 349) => 0.8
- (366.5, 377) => 1.1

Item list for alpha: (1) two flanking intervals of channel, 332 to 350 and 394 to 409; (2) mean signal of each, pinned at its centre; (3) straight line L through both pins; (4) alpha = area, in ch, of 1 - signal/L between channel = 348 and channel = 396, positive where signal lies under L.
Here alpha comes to 2.3 ch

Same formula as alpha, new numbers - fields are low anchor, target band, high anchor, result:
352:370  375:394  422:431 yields -0.7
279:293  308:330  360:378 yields 0.6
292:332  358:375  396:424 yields 1.8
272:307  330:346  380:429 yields 1.3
